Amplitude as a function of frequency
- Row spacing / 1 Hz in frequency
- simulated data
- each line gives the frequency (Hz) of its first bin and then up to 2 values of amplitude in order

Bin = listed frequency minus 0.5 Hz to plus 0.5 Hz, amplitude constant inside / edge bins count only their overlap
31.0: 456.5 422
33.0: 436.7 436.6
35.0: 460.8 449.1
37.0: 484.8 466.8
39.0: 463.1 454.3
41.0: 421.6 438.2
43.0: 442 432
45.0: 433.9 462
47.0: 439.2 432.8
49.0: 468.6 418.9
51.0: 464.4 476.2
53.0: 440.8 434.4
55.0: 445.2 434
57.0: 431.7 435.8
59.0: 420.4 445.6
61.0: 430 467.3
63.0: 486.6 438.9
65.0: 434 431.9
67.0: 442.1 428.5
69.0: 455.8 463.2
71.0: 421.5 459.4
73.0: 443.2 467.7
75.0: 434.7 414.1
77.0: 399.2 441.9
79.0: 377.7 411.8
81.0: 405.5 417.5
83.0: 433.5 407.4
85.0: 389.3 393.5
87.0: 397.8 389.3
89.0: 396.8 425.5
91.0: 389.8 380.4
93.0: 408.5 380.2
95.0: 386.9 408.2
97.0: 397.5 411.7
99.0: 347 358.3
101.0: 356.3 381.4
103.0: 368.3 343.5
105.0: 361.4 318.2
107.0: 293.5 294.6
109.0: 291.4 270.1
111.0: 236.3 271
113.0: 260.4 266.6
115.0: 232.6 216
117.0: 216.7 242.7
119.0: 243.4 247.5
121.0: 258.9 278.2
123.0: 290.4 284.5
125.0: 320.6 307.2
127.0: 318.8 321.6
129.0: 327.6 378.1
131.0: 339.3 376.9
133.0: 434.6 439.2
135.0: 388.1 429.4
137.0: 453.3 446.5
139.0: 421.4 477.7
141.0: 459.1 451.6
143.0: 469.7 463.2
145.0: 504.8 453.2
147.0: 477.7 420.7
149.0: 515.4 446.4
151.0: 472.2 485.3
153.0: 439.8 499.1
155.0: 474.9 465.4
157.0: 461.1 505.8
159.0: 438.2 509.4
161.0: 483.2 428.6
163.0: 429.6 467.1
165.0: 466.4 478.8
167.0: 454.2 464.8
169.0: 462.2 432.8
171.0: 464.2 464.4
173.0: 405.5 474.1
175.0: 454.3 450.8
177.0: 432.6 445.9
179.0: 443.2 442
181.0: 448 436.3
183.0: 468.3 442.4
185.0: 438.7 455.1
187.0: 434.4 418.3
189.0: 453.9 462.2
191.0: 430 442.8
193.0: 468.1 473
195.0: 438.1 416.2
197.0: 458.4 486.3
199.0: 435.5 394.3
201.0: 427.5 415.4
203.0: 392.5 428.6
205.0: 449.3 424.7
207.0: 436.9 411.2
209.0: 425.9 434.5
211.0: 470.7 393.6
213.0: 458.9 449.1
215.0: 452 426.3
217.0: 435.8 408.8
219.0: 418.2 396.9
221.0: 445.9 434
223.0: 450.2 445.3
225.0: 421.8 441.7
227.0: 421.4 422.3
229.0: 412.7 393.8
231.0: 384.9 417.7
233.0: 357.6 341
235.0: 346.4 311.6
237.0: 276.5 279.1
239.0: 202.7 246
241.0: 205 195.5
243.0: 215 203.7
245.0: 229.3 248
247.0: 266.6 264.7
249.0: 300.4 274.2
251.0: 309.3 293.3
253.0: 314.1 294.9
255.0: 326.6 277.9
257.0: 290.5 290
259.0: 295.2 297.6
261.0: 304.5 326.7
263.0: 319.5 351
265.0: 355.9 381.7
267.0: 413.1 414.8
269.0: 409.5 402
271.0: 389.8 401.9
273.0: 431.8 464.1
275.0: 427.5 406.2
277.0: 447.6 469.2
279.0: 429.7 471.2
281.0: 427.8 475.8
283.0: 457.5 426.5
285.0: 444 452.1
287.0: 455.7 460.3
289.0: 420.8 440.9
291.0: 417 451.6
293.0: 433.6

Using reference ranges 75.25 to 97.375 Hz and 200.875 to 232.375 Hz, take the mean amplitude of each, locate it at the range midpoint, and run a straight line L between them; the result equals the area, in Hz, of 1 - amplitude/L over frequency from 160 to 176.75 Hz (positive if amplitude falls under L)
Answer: -1.55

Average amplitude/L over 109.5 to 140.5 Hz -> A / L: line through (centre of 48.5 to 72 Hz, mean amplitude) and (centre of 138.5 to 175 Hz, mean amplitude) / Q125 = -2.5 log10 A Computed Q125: 0.38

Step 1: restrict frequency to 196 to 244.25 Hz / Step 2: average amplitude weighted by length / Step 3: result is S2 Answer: 389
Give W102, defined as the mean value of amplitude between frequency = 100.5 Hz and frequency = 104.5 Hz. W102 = 362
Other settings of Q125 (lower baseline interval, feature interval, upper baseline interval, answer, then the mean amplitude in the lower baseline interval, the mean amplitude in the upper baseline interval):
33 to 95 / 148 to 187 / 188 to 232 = -0.064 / 432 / 432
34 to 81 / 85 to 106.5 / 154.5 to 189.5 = 0.170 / 442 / 454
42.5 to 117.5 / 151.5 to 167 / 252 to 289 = -0.193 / 395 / 388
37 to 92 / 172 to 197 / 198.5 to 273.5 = -0.163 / 433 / 362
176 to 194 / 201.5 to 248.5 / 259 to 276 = 0.124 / 446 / 379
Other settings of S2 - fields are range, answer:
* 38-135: 384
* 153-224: 445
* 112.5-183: 408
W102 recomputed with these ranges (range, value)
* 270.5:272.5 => 396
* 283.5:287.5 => 445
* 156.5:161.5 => 480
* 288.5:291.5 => 426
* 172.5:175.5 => 445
